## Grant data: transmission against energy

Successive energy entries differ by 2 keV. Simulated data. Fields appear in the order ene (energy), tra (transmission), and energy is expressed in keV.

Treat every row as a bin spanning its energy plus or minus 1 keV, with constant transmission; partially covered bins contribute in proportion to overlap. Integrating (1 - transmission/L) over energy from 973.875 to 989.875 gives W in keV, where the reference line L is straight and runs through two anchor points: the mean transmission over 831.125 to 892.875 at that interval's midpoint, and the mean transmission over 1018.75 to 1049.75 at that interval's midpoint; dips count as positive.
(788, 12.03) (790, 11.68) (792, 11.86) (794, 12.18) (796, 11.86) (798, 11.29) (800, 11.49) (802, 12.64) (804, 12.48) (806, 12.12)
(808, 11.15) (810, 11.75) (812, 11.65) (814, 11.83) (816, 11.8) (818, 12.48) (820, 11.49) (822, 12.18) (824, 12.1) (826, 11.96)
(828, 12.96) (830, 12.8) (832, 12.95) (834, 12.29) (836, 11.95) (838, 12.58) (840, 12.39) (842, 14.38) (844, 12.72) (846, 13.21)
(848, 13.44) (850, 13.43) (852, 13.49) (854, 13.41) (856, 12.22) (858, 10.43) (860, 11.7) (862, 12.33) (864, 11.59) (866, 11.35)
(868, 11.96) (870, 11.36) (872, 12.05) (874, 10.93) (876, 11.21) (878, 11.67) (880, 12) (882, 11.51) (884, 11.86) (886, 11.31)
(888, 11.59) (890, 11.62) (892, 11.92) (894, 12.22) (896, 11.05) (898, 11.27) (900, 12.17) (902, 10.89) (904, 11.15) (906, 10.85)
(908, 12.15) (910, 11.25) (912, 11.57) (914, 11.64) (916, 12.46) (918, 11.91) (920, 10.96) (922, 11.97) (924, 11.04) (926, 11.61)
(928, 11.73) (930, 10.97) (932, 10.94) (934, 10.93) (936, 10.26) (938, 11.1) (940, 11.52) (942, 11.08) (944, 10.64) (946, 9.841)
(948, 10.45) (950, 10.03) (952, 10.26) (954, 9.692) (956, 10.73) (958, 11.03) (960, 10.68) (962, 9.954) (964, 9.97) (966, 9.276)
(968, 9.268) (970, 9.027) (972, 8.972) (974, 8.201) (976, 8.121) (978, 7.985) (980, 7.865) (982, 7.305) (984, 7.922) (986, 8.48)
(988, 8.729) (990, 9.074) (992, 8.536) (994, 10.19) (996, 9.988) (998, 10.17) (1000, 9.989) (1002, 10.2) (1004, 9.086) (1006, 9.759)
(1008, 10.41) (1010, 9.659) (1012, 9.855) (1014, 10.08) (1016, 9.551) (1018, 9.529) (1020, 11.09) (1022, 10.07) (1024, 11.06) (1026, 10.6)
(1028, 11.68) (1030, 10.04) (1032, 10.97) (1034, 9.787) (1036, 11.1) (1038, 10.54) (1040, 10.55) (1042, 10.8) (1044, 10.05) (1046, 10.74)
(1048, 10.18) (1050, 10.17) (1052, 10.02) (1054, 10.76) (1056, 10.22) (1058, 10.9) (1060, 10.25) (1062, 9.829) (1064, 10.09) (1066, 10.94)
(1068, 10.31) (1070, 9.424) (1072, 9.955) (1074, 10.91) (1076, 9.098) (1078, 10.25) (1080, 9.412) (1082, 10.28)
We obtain 4.3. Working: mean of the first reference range 12.2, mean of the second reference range 10.6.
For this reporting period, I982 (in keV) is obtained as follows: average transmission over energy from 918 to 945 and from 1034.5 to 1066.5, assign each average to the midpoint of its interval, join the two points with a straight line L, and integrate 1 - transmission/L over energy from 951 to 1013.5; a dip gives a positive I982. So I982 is 8.5 keV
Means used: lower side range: 11.2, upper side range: 10.4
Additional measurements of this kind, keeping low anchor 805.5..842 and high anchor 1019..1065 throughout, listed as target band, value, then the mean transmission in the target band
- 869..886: 0.3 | 11.6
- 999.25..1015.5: 1.4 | 9.87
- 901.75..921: 0.0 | 11.5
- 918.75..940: 0.4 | 11.2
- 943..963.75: 1.6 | 10.3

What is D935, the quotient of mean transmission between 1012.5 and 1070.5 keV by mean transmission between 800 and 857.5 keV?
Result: 0.8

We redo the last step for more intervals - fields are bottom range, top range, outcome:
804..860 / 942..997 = 0.76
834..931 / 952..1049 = 0.82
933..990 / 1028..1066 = 1.09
